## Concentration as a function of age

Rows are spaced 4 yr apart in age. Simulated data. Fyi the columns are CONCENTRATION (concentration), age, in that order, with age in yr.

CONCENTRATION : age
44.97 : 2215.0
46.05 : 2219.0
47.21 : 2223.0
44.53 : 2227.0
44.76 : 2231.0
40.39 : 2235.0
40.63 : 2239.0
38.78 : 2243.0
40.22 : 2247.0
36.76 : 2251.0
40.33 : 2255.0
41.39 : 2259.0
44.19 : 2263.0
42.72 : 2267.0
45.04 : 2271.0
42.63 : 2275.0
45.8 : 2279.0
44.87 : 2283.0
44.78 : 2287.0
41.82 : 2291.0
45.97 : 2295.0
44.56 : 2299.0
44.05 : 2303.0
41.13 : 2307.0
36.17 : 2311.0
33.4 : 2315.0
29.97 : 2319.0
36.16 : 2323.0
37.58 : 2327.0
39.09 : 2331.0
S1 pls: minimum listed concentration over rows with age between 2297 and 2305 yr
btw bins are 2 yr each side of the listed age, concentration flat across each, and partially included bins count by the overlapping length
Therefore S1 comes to 44.05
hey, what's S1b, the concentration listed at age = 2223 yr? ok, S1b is 47.21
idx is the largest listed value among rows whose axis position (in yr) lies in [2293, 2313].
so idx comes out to 45.97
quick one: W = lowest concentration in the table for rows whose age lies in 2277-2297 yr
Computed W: 41.82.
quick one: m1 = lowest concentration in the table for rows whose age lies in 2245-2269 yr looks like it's 36.76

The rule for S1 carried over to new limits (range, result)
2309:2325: 29.97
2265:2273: 42.72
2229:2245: 38.78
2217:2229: 44.53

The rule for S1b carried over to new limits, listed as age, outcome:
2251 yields 36.76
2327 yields 37.58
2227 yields 44.53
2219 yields 46.05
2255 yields 40.33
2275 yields 42.63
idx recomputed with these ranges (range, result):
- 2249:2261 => 41.39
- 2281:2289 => 44.87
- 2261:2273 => 45.04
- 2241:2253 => 40.22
